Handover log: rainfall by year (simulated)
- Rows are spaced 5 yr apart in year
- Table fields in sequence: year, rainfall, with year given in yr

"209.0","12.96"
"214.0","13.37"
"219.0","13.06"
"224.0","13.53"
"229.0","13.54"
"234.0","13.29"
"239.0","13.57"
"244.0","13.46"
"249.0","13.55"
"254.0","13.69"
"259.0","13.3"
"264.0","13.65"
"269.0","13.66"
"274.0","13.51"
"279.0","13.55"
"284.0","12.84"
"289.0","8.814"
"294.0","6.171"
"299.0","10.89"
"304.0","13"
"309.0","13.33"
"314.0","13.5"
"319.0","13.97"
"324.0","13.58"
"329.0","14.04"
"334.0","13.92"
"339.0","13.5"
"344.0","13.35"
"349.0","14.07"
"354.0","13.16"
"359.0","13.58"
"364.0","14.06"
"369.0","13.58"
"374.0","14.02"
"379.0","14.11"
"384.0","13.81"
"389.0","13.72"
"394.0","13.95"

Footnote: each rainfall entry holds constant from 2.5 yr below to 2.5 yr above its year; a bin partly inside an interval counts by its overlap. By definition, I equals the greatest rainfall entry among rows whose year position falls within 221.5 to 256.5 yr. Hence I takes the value 13.69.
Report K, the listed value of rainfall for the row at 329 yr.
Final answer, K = 14.04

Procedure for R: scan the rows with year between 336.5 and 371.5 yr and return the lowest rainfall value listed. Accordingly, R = 13.16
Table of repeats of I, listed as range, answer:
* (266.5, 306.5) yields 13.66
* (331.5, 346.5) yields 13.92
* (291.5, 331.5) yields 14.04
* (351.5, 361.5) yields 13.58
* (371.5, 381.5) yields 14.11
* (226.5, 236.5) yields 13.54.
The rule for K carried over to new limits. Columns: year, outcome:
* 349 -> 14.07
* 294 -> 6.171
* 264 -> 13.65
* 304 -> 13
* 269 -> 13.66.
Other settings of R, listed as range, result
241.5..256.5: 13.46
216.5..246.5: 13.06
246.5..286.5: 12.84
